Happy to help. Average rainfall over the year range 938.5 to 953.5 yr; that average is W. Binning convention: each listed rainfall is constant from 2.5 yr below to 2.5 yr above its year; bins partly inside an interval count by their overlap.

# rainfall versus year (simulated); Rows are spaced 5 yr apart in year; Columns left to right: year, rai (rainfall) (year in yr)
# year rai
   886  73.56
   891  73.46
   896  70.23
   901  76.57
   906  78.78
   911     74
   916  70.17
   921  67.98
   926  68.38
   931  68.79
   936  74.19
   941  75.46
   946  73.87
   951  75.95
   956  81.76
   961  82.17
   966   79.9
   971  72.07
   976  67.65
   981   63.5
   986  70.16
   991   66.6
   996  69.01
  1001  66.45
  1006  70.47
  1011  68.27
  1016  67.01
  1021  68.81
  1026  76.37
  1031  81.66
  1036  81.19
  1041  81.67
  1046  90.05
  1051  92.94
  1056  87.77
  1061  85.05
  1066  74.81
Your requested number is 75.1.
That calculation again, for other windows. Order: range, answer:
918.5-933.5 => 68.4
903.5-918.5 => 74.3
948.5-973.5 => 78.4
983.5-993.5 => 68.4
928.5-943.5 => 72.8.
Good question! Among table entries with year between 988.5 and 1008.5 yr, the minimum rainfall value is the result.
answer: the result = 66.45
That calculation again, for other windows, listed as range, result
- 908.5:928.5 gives 67.98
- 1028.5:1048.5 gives 81.19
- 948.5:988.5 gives 63.5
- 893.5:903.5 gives 70.23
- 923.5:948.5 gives 68.38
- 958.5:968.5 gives 79.9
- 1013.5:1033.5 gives 67.01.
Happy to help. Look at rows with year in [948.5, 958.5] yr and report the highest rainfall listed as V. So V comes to 81.76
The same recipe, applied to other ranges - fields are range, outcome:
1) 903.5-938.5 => 78.78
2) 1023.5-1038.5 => 81.66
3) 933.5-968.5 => 82.17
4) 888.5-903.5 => 76.57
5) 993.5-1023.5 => 70.47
